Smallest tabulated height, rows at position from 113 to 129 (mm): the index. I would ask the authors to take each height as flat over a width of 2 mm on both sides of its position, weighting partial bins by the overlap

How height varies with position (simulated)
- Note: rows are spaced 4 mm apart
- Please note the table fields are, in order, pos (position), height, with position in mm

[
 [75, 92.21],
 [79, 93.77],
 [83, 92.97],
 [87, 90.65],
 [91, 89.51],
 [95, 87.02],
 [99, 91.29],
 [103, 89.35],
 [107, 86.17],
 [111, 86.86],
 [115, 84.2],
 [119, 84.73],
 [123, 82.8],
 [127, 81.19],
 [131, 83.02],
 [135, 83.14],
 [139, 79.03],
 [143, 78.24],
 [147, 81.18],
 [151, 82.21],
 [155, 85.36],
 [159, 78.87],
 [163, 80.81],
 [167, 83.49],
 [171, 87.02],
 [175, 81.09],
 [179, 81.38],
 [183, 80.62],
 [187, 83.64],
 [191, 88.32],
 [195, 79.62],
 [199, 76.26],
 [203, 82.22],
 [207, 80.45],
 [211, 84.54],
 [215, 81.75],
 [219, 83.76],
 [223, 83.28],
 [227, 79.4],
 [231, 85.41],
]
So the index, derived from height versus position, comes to 81.19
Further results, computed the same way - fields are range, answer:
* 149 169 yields 78.87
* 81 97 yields 87.02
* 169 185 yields 80.62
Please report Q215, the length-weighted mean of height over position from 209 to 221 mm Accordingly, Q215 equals 83.4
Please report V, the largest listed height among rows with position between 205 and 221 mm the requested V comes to 84.54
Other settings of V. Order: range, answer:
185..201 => 88.32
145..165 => 85.36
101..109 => 89.35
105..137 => 86.86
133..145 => 83.14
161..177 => 87.02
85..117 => 91.29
